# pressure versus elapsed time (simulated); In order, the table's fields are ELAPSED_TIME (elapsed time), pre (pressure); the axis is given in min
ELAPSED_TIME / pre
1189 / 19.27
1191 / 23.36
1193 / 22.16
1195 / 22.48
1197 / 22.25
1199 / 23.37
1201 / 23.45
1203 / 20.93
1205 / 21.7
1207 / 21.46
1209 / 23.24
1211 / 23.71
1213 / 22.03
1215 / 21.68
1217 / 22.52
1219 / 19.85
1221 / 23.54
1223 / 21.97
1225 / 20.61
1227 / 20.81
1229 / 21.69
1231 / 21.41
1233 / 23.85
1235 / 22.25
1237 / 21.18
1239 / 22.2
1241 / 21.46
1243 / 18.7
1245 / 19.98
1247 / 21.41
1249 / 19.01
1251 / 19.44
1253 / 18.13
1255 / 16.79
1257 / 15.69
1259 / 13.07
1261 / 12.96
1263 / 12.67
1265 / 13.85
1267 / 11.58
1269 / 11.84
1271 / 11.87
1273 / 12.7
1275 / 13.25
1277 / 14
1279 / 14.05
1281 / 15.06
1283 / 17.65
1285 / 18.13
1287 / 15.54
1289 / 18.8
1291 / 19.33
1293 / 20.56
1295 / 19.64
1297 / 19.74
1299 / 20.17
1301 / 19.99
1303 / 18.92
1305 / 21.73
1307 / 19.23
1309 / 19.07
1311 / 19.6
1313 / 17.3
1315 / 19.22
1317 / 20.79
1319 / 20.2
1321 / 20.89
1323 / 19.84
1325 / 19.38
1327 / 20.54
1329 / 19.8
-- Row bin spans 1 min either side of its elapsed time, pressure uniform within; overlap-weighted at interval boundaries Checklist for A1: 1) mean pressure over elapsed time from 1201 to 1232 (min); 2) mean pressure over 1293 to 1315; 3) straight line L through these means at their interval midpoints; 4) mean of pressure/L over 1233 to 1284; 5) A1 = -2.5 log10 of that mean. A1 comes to 0.25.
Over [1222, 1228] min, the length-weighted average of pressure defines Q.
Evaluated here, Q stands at 21.1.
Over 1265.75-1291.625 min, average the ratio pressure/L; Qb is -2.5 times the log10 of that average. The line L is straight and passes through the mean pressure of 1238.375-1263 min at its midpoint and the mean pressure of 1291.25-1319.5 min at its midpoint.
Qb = 0.26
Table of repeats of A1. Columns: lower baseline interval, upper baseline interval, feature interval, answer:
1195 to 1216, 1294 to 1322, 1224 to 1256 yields 0.05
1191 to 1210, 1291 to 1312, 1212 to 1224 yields 0.00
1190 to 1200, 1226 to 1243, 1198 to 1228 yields 0.01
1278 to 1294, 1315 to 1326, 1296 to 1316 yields -0.03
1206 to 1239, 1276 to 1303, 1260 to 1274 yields 0.47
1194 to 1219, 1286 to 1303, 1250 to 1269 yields 0.36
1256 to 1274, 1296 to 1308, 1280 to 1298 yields -0.05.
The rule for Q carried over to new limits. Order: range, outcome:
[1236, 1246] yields 20.7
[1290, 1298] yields 19.8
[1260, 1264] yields 12.8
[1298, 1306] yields 20.2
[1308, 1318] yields 19.2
